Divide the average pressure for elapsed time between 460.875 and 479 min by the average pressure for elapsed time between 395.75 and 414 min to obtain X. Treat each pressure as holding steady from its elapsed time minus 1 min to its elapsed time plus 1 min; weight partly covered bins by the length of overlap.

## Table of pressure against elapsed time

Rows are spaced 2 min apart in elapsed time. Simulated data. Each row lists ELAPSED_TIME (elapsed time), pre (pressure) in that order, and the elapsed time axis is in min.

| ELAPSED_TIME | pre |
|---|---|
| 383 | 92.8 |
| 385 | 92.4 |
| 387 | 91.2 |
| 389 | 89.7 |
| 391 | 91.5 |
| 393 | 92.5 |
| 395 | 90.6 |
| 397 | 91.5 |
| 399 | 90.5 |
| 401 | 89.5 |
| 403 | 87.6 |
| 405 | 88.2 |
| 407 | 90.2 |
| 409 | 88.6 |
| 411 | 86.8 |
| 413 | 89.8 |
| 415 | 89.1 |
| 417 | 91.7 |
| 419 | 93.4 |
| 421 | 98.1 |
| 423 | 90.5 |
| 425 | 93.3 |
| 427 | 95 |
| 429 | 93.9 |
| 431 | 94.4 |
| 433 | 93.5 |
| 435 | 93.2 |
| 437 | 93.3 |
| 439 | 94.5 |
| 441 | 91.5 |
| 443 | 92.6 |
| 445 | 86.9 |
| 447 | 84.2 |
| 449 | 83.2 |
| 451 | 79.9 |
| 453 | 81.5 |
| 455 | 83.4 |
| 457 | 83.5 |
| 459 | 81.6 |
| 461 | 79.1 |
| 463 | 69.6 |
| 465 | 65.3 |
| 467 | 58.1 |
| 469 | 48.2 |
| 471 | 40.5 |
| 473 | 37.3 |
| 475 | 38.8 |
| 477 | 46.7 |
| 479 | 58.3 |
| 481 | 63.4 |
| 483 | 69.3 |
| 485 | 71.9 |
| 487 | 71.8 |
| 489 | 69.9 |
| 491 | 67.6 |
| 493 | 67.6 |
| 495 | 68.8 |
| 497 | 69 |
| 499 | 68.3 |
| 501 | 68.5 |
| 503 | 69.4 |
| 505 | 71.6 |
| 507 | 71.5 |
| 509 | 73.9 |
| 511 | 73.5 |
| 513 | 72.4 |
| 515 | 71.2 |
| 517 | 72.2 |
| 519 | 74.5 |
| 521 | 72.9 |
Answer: 0.59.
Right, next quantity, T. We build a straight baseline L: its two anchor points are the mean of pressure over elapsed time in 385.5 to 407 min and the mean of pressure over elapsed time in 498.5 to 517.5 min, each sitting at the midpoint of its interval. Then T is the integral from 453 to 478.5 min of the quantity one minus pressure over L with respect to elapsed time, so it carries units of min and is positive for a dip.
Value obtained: 5.5 min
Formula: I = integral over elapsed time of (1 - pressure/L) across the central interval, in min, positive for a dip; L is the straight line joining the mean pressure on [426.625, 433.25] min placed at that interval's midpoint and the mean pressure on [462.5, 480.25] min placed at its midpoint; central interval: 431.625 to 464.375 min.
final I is -4.7 min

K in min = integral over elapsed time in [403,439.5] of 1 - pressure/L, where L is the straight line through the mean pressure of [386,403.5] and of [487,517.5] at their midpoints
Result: -2.7 min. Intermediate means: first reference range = 90.6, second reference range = 70.4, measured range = 91.9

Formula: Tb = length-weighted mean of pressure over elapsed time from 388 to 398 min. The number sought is 91.2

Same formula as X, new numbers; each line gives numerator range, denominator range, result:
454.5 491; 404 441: 0.68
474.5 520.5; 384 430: 0.74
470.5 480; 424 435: 0.47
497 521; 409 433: 0.77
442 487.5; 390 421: 0.76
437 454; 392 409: 0.97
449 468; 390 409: 0.84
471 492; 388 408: 0.65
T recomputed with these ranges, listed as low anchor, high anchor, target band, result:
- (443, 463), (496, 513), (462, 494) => 7.33 min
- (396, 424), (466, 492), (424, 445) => -3.94 min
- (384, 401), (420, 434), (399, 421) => 0.65 min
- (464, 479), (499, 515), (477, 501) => -2.94 min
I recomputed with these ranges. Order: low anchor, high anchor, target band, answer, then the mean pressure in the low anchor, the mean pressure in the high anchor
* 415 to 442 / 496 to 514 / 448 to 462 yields 0.6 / 93.4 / 70.9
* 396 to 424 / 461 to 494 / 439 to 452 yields -2.2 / 90.4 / 59.6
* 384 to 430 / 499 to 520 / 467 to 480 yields 5.4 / 91.1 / 71.7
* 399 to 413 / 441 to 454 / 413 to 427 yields -0.8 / 88.7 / 85.2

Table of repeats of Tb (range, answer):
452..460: 82.5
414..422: 93.1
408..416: 88.6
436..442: 93.1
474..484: 55.3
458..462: 80.3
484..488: 71.8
